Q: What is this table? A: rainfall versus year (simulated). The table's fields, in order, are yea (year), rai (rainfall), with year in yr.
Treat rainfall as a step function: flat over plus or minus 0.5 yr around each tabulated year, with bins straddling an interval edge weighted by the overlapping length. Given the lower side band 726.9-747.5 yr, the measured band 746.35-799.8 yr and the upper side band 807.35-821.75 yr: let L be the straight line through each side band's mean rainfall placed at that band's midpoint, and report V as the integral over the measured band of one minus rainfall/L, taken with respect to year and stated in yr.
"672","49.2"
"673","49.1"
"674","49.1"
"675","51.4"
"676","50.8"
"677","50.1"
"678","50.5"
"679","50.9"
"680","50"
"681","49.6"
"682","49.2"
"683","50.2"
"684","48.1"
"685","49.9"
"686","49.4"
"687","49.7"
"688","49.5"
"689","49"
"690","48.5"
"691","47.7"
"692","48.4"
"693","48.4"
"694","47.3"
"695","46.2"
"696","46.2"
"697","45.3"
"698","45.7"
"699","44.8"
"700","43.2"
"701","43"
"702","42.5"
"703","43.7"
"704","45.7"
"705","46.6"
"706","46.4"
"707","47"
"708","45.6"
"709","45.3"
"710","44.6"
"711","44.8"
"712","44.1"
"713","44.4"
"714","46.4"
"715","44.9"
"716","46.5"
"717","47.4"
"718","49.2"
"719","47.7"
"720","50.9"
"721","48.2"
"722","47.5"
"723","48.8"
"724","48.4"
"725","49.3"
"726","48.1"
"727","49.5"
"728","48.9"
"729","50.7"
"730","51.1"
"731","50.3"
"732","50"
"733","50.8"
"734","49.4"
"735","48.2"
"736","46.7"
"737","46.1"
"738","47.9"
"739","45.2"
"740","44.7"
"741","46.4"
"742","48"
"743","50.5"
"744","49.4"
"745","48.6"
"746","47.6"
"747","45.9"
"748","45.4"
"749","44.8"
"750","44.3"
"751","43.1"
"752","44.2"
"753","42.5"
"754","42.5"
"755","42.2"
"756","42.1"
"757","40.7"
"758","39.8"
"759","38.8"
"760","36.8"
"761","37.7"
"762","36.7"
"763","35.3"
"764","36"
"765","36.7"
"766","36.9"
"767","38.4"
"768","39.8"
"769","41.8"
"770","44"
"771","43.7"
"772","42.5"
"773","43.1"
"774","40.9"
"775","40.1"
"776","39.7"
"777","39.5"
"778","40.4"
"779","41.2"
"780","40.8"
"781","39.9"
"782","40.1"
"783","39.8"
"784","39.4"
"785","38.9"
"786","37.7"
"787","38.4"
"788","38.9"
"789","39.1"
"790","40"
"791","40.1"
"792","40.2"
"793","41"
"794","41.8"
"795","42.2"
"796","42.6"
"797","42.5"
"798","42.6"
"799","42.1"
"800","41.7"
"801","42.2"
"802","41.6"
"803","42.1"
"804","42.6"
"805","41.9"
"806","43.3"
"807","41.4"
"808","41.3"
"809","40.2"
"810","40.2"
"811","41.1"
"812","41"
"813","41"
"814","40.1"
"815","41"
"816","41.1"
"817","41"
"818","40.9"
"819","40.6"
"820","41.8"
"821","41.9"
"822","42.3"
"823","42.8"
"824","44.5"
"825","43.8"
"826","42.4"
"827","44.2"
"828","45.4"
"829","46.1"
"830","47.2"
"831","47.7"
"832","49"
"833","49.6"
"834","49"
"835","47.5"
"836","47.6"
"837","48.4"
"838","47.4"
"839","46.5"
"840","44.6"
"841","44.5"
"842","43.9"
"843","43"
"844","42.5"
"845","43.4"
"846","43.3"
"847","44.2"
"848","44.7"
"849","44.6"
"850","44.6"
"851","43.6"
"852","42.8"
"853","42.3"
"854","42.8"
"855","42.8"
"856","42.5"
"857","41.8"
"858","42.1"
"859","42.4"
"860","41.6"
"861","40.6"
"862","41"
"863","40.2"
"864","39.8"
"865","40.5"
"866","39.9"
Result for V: 5.0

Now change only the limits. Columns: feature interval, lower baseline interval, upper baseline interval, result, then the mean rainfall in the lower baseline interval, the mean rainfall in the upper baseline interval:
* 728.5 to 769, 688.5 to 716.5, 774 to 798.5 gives -1.1 yr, 45.8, 40.3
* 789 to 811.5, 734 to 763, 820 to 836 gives 1.7 yr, 44.1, 45.5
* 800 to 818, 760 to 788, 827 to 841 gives 1.1 yr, 39.5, 47.2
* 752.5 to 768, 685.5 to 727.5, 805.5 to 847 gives 2.2 yr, 46.8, 43.8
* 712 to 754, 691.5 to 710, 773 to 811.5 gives -3.3 yr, 45.6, 40.8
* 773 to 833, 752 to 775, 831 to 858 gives 1.0 yr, 40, 44.9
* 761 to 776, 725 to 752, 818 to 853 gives 2.3 yr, 47.7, 44.8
